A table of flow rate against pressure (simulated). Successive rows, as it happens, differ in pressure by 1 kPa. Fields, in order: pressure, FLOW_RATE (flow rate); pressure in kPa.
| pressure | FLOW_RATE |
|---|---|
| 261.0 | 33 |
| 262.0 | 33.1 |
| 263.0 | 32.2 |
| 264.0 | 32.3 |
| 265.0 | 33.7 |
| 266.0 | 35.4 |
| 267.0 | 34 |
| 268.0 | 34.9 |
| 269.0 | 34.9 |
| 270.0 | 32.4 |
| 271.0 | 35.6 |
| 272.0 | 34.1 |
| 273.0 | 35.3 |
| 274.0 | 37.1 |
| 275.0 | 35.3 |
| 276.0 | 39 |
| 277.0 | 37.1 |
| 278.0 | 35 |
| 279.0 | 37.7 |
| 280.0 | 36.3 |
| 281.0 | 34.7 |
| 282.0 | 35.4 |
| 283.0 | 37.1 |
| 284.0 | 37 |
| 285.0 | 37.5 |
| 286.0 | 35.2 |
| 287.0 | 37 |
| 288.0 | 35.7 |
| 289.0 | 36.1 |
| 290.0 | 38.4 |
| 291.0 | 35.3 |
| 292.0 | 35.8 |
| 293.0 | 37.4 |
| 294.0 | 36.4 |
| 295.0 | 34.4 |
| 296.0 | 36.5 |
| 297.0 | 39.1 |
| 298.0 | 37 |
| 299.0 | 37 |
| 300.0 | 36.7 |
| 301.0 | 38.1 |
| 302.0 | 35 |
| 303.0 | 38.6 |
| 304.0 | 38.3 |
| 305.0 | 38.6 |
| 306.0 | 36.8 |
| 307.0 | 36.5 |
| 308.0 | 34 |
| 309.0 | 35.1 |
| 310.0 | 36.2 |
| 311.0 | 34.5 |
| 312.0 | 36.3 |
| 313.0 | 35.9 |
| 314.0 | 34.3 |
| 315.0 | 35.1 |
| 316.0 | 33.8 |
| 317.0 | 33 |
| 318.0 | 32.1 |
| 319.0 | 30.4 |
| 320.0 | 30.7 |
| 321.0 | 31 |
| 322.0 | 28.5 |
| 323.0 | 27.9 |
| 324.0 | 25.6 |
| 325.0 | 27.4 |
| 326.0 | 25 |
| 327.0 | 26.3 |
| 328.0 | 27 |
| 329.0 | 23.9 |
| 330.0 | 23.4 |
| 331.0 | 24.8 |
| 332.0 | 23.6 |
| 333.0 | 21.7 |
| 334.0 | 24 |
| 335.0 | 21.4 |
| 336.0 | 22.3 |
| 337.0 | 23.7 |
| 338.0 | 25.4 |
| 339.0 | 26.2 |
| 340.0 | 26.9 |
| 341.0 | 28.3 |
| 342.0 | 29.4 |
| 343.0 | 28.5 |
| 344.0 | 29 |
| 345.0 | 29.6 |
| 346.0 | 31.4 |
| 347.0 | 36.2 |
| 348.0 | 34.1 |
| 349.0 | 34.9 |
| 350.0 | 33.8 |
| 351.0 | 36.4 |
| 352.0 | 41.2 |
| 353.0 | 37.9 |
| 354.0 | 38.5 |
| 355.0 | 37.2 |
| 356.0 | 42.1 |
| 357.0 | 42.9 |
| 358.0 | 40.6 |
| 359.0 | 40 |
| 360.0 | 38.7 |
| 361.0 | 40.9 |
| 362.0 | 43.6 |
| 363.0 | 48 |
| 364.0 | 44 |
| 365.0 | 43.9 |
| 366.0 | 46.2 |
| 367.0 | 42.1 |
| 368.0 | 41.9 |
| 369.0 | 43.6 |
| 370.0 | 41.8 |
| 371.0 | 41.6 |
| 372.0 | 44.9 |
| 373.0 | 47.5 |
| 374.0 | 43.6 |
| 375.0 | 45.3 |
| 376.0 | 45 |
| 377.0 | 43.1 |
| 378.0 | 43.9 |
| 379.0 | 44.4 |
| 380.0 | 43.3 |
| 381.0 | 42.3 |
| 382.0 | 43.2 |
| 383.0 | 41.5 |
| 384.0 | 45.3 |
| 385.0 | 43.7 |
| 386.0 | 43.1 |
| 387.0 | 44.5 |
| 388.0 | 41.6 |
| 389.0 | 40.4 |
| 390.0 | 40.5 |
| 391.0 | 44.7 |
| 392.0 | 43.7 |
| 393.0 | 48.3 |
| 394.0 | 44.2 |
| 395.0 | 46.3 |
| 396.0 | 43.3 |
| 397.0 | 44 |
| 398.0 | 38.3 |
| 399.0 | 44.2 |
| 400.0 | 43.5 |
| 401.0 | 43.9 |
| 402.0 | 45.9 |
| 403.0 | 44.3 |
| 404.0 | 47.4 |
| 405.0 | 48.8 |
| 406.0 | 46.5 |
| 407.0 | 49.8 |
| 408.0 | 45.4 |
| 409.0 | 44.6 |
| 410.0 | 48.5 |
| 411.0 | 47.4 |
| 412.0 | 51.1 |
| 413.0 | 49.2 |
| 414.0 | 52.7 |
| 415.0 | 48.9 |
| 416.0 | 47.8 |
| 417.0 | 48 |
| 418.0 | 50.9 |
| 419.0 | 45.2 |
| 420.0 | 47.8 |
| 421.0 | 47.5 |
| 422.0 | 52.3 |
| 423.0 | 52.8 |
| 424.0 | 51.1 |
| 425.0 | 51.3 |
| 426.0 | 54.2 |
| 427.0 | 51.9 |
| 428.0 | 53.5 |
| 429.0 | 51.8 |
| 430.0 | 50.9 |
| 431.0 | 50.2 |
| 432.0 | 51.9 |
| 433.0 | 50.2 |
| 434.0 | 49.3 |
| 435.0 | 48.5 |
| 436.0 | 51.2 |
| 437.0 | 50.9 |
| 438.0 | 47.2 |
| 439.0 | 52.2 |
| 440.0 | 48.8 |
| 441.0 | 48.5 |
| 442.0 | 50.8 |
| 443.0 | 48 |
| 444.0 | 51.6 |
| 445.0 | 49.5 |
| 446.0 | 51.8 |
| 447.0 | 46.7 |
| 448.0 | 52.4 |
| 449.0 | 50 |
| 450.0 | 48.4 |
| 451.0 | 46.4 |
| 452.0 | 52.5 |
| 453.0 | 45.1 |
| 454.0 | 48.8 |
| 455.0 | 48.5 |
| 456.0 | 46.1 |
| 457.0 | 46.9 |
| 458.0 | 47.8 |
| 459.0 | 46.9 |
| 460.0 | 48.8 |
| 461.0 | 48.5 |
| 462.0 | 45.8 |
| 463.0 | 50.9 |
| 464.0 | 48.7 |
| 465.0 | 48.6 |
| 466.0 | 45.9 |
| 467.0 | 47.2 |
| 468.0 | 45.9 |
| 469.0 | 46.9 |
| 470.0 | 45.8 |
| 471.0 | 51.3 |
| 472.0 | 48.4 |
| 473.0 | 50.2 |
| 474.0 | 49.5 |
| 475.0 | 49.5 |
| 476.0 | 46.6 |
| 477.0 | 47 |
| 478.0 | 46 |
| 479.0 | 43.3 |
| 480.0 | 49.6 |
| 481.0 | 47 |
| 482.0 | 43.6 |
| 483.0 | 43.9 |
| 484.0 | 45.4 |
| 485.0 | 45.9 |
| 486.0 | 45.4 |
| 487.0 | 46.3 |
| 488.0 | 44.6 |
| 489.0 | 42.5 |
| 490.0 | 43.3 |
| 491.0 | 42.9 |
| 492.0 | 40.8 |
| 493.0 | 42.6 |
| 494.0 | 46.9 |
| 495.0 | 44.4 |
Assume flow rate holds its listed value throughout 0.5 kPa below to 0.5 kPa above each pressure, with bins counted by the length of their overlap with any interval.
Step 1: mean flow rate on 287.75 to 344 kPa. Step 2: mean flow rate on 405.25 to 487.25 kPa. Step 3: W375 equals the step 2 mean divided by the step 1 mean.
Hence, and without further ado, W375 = 1.5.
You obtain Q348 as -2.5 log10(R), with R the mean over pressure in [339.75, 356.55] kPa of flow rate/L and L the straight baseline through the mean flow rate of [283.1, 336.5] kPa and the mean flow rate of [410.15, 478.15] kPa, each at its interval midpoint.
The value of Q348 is 0.11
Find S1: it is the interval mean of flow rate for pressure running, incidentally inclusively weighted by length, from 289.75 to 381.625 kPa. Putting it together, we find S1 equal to 35.3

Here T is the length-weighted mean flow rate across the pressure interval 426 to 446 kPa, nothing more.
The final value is 50.5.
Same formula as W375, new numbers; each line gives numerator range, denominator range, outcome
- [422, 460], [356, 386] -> 1.15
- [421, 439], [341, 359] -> 1.44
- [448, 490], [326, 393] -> 1.28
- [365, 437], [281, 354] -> 1.43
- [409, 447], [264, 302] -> 1.39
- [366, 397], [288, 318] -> 1.21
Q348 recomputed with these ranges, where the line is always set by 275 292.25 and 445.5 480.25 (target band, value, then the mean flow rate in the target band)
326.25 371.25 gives 0.203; 33.9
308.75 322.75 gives 0.161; 33.2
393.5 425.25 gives -0.062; 47.2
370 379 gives -0.047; 44.2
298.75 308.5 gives 0.023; 37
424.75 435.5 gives -0.119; 51.2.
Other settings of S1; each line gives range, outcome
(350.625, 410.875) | 43.5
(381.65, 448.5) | 47.7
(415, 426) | 49.7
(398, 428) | 48.3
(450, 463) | 47.8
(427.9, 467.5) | 49.1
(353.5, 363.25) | 41.1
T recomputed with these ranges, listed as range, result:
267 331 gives 34.3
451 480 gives 47.8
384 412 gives 44.8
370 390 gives 43.5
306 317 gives 35.1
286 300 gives 36.6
